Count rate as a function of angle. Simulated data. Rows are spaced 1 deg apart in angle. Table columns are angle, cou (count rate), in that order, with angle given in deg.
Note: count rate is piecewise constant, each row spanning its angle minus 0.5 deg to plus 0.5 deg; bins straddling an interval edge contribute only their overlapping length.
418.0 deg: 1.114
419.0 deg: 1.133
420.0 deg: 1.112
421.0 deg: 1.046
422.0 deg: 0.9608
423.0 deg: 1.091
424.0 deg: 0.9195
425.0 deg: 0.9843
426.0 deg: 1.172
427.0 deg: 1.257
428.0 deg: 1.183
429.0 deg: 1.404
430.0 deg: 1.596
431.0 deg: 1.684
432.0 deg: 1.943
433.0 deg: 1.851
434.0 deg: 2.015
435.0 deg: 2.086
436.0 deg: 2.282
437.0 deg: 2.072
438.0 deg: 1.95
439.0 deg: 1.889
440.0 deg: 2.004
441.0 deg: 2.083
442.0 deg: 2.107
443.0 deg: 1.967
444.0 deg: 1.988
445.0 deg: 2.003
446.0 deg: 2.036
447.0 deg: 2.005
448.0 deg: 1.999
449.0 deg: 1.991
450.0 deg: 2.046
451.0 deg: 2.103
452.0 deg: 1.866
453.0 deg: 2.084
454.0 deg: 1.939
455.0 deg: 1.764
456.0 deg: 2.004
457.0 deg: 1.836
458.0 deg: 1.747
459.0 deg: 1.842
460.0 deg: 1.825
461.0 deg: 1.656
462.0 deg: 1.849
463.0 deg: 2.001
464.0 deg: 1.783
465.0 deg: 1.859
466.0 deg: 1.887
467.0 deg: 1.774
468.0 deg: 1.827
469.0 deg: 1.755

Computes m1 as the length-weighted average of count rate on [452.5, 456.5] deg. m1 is 1.95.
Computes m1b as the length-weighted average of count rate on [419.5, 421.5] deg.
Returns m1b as 1.08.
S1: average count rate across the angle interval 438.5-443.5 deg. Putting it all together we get 2.01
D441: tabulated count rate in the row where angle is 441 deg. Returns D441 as 2.083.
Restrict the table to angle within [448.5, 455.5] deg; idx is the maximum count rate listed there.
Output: 2.103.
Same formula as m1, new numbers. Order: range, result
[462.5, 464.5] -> 1.89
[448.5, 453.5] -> 2.02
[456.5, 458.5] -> 1.79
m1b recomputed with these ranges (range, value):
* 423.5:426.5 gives 1.03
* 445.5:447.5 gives 2.02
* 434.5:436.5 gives 2.18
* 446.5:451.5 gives 2.03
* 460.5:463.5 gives 1.84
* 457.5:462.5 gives 1.78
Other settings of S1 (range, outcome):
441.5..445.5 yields 2.02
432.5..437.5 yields 2.06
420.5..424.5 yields 1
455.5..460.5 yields 1.85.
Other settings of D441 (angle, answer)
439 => 1.889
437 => 2.072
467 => 1.774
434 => 2.015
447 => 2.005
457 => 1.836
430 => 1.596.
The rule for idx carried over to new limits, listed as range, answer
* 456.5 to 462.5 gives 1.849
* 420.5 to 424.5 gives 1.091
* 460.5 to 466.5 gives 2.001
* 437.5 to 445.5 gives 2.107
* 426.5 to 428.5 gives 1.257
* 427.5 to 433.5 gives 1.943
